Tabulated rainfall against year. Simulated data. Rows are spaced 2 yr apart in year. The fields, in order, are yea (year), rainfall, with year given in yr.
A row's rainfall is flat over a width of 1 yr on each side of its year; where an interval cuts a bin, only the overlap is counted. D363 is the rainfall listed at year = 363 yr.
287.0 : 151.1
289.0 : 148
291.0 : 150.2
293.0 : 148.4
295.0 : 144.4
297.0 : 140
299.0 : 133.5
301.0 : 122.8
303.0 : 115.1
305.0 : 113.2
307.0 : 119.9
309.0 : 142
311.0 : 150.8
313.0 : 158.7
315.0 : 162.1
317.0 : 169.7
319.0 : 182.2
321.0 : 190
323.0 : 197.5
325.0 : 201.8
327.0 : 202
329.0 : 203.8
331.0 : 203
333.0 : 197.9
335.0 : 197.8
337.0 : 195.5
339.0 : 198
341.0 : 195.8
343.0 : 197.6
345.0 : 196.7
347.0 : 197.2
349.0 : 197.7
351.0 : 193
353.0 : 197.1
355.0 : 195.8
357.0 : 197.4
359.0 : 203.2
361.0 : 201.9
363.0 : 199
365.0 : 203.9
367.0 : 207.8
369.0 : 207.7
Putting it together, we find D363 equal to 199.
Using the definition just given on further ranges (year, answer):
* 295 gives 144.4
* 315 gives 162.1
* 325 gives 201.8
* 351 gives 193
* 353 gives 197.1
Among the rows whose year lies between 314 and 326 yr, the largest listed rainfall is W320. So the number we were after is 201.8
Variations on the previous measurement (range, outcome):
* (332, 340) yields 198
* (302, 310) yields 142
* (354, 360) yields 203.2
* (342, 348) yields 197.6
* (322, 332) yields 203.8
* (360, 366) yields 203.9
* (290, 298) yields 150.2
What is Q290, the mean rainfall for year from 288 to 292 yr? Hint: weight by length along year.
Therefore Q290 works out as 149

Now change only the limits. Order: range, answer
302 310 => 123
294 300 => 139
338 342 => 197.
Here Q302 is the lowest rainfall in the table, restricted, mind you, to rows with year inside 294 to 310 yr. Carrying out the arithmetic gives 113.2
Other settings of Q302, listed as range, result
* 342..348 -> 196.7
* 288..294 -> 148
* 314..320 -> 162.1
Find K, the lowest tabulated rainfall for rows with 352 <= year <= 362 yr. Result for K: 195.8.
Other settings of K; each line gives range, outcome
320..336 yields 190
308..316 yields 142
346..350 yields 197.2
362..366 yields 199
